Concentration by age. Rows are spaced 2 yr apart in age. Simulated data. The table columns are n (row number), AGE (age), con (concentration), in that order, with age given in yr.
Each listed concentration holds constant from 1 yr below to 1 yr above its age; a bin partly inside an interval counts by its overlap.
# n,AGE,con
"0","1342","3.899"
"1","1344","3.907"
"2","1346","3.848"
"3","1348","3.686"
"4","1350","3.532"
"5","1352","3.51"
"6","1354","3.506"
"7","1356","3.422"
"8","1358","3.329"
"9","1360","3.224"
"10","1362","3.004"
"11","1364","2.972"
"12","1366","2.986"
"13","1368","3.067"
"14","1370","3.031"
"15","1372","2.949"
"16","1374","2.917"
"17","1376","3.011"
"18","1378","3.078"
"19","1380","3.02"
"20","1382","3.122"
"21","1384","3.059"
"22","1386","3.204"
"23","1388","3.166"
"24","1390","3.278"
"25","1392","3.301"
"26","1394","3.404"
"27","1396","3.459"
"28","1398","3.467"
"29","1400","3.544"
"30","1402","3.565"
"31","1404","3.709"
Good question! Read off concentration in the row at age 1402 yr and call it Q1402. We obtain 3.565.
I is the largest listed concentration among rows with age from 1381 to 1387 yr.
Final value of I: 3.204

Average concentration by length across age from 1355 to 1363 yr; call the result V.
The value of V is 3.24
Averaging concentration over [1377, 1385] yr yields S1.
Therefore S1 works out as 3.07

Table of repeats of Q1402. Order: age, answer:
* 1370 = 3.031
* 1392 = 3.301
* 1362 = 3.004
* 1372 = 2.949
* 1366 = 2.986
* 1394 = 3.404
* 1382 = 3.122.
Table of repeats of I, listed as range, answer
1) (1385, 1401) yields 3.544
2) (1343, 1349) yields 3.907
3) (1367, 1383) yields 3.122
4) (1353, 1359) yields 3.506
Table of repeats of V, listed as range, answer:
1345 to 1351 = 3.69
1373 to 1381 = 3.01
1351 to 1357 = 3.48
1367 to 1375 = 2.99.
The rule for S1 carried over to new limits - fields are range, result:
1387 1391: 3.22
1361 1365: 2.99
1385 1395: 3.27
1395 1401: 3.49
